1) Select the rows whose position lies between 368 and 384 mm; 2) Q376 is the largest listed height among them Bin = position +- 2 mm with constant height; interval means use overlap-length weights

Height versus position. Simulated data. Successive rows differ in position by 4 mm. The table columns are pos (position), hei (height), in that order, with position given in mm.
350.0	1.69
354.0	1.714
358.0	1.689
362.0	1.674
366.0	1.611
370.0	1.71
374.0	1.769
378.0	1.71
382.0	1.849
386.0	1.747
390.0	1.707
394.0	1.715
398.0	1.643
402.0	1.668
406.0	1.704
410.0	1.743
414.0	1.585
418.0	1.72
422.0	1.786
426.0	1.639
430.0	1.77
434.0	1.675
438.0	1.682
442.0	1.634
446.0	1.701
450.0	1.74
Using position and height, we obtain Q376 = 1.849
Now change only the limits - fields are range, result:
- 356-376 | 1.769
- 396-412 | 1.743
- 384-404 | 1.747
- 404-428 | 1.786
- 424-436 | 1.77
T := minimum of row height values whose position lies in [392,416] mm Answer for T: 1.585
